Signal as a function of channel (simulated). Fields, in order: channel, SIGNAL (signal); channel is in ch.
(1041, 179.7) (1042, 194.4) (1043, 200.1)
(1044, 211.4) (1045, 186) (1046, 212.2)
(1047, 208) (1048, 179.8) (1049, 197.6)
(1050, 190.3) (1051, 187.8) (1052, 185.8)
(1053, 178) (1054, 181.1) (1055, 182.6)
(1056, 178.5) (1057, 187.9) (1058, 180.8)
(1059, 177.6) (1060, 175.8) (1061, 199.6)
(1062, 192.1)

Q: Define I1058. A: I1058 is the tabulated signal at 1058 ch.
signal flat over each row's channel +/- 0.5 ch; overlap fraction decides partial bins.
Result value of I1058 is 180.8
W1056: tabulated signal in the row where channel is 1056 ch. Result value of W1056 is 178.5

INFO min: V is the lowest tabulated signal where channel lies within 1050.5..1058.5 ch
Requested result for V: 178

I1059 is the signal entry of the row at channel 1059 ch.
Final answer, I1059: 177.6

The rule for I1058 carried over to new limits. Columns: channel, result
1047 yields 208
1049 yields 197.6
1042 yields 194.4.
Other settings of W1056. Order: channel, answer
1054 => 181.1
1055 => 182.6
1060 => 175.8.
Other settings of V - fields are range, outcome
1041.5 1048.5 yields 179.8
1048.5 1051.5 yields 187.8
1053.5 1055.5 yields 181.1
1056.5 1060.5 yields 175.8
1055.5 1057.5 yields 178.5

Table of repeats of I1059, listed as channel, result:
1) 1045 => 186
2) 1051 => 187.8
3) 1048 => 179.8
